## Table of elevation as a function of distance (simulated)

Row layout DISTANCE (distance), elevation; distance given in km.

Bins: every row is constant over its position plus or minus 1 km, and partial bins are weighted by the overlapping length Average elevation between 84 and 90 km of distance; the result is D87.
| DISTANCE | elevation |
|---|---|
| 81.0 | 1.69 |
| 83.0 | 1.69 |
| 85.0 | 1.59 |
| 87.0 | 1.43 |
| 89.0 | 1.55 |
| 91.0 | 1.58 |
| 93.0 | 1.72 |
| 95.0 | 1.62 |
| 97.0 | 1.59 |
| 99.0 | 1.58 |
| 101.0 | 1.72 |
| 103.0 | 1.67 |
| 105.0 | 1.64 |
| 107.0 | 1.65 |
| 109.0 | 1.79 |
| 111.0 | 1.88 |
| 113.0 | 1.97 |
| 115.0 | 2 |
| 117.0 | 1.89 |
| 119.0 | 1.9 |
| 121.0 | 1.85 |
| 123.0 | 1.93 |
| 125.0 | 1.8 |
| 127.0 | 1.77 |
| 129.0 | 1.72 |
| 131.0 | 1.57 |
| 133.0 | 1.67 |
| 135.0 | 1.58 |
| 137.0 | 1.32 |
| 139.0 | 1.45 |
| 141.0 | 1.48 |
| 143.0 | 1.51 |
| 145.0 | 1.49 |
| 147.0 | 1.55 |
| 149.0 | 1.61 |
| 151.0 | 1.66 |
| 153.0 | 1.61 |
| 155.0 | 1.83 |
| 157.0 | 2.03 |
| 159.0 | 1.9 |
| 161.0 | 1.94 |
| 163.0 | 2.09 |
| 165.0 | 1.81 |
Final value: 1.52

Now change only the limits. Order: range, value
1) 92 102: 1.65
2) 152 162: 1.86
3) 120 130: 1.81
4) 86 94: 1.57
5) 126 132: 1.69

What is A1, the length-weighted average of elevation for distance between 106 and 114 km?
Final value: 1.82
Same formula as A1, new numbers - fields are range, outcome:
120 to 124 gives 1.89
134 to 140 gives 1.45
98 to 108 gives 1.65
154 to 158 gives 1.93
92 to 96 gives 1.67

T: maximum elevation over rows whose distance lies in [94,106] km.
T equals 1.72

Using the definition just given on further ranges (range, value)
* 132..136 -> 1.67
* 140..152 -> 1.66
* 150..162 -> 2.03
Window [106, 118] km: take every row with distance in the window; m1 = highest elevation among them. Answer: 2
